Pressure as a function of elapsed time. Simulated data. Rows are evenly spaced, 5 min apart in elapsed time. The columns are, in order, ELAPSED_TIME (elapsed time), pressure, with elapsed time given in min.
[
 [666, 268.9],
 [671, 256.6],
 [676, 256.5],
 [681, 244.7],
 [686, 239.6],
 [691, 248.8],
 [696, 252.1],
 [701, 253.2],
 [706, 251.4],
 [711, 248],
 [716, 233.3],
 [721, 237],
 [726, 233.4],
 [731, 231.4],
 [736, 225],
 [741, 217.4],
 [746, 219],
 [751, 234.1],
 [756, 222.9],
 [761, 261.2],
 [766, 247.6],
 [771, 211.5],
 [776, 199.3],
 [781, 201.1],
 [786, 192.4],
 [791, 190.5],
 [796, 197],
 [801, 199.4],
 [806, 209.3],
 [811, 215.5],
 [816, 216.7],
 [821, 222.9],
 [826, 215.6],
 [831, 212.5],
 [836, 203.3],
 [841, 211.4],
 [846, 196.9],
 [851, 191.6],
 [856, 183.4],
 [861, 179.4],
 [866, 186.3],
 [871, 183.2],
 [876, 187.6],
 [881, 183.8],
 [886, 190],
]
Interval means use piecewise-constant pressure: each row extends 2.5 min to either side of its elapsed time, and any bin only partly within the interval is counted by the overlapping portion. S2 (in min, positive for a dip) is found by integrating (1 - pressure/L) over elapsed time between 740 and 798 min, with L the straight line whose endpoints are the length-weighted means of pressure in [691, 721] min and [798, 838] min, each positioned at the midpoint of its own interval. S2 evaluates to 2.8 min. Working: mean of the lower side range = 247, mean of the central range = 216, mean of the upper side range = 212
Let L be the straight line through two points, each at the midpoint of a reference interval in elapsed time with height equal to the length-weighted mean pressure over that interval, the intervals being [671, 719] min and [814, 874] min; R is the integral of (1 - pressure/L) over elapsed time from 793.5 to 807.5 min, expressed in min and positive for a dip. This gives 0.8 min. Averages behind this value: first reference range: 248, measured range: 201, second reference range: 200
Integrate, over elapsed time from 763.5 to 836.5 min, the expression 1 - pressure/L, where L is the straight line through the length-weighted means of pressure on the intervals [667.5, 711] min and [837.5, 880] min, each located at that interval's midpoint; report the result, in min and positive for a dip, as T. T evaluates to 0.6 min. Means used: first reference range 251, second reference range 190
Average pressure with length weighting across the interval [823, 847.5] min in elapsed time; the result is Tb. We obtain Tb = 209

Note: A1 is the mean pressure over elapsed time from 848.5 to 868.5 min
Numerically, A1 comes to 185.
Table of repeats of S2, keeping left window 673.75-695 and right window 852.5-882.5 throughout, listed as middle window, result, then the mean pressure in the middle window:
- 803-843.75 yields -2.8 min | 213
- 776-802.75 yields 1.9 min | 196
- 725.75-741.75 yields 0.3 min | 227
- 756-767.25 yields -1.4 min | 248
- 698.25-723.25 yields -0.6 min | 245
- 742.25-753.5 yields 0.0 min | 226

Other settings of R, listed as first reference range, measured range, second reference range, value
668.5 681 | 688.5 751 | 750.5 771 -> 2.2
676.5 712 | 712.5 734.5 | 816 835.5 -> 0.7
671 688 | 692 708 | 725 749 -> -0.8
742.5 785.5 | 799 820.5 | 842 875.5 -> -0.6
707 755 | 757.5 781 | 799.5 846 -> -0.4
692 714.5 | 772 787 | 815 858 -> 1.7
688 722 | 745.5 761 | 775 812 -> -0.8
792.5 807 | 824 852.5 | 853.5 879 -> -2.2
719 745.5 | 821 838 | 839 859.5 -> -1.0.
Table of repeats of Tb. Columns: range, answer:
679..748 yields 238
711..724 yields 238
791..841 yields 209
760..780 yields 225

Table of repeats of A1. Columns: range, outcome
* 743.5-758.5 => 225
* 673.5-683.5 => 251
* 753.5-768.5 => 244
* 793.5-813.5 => 205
